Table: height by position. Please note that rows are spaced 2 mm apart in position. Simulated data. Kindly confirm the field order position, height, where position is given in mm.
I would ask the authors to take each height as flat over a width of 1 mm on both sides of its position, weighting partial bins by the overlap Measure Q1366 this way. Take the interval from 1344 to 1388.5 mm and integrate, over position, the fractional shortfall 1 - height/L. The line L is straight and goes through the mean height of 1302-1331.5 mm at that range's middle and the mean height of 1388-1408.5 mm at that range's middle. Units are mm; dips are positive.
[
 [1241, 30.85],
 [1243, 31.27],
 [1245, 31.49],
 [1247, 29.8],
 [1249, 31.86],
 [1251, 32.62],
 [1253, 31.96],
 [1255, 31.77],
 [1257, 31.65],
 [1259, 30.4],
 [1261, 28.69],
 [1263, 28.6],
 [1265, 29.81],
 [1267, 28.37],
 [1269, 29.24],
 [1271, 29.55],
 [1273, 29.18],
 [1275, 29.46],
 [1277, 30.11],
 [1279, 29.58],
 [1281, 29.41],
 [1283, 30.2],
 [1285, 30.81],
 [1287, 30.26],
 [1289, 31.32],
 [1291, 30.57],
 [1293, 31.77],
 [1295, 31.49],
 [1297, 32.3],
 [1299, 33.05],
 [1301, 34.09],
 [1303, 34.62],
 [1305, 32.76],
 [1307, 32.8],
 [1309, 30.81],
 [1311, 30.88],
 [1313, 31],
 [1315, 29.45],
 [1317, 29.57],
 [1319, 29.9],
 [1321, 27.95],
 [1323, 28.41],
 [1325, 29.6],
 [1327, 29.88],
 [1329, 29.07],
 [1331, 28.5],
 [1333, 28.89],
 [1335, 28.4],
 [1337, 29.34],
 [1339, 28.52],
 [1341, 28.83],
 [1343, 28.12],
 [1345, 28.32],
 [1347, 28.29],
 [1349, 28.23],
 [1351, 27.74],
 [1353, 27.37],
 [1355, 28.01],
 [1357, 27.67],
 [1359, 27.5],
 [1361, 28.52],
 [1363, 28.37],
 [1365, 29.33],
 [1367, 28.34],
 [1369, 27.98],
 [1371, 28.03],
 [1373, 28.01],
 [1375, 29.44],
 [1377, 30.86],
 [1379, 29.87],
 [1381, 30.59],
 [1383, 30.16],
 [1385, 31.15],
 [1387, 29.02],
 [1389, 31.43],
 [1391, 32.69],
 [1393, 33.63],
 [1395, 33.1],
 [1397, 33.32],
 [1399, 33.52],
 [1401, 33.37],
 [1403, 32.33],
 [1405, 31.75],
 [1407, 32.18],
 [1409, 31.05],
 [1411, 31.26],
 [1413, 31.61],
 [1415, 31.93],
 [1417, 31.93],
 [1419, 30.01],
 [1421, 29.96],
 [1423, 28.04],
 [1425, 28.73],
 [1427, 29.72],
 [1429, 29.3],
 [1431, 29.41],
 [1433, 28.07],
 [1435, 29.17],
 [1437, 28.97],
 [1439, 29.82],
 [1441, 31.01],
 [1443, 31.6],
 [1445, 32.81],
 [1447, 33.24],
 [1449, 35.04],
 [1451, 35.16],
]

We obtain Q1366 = 4.2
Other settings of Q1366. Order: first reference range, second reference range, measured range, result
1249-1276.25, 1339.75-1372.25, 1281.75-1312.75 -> -2.52 mm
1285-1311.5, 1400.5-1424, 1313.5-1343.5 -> 2.65 mm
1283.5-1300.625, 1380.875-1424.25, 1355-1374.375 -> 2.04 mm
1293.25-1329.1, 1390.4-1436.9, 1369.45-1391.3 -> 0.77 mm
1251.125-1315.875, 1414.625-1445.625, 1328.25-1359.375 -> 2.21 mm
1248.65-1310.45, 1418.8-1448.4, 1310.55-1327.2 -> 0.61 mm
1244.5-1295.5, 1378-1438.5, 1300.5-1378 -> 3.39 mm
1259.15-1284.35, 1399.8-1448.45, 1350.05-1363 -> 1.00 mm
